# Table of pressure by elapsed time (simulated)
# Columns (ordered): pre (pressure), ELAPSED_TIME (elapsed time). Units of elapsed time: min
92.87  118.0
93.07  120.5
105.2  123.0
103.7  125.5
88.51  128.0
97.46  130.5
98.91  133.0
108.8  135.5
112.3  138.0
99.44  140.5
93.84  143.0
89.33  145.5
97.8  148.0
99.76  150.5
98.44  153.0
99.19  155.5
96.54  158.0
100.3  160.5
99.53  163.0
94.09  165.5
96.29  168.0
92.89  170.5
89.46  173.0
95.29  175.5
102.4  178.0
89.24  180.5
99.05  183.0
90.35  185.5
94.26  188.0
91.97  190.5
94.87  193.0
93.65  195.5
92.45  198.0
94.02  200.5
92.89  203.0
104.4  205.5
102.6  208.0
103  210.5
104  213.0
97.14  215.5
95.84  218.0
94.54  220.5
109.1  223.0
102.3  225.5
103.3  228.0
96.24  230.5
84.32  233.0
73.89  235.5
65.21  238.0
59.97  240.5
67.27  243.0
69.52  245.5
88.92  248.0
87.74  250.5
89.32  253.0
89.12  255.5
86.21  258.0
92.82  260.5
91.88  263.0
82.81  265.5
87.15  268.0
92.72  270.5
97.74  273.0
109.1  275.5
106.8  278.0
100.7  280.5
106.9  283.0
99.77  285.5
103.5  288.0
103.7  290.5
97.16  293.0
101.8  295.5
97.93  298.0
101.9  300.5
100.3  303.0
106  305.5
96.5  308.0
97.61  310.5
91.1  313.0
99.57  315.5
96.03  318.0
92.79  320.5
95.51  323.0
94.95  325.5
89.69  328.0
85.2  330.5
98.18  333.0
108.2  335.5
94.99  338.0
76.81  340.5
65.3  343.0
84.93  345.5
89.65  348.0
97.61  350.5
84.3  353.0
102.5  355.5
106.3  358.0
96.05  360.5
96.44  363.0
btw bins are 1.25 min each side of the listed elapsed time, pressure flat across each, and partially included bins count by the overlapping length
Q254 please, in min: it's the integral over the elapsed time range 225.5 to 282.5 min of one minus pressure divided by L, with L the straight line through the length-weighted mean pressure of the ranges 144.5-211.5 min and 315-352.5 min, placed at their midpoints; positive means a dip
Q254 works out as 3.4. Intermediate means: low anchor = 96.1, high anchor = 91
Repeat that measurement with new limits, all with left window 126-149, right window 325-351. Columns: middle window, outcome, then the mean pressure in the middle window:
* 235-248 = 3.45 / 68.9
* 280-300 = -2.19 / 101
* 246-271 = 1.29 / 88.2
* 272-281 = -1.16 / 104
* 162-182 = 0.44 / 94.9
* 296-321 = -2.11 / 98.2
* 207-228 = -1.39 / 101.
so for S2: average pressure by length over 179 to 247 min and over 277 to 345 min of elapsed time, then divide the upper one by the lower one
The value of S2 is 1.06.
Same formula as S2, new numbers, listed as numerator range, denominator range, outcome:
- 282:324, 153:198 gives 1.04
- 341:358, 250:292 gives 0.92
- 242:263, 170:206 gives 0.90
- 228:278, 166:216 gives 0.89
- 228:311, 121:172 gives 0.93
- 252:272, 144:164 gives 0.91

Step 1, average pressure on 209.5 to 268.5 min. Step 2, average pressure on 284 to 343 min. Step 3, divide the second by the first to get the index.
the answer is 1.1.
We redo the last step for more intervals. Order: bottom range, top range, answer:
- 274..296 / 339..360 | 0.86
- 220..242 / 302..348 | 1.06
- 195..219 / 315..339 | 0.97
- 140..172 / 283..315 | 1.04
